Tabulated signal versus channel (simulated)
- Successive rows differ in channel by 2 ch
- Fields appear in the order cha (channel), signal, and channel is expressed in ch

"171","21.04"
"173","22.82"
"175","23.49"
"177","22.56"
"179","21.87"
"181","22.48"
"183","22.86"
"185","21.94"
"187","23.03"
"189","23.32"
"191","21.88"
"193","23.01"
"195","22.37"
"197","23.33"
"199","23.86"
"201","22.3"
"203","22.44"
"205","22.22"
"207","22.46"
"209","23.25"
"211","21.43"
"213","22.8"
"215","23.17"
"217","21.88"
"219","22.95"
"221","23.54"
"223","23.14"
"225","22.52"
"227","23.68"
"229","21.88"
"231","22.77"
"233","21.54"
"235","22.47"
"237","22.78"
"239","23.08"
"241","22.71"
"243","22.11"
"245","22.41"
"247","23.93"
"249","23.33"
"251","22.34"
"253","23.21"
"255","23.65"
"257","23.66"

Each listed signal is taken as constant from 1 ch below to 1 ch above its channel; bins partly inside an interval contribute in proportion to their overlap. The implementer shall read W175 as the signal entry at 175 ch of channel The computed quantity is 23.49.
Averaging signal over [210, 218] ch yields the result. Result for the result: 22.3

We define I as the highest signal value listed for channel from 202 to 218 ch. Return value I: 23.25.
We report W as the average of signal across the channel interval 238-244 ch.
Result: 22.6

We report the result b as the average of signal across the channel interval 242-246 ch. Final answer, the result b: 22.3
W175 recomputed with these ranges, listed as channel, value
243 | 22.11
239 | 23.08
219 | 22.95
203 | 22.44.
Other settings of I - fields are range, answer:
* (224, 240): 23.68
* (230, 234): 22.77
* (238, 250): 23.93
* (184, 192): 23.32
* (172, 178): 23.49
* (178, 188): 23.03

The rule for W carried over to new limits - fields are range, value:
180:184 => 22.7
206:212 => 22.4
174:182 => 22.6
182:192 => 22.6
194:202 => 23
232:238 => 22.3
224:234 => 22.5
